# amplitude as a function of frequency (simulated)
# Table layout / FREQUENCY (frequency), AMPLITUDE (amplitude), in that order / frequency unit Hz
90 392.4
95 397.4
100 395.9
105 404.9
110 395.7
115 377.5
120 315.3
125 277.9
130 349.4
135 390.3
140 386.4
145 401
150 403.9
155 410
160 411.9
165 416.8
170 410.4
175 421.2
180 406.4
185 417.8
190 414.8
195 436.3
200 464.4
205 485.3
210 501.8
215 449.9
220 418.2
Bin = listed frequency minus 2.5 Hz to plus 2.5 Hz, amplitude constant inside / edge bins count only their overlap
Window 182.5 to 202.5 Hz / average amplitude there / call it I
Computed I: 433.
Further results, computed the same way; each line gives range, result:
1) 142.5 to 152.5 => 402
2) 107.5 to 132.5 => 343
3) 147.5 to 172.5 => 411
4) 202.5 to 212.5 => 494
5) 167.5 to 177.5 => 416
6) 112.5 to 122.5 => 346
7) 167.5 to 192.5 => 414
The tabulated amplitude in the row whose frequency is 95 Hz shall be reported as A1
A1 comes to 397.4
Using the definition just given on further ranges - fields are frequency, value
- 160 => 411.9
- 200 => 464.4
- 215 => 449.9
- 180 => 406.4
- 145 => 401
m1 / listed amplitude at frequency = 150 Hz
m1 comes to 403.9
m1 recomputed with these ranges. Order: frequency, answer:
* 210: 501.8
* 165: 416.8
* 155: 410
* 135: 390.3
